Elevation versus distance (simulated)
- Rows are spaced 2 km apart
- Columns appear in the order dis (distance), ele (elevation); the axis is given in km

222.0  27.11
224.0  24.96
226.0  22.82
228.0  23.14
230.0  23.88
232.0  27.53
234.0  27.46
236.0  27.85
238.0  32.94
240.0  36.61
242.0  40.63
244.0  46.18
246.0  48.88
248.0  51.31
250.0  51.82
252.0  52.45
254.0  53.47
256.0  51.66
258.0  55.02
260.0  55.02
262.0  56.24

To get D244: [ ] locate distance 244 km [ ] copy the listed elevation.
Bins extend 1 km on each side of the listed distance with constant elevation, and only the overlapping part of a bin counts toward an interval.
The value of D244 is 46.18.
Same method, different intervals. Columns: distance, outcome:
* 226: 22.82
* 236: 27.85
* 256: 51.66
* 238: 32.94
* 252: 52.45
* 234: 27.46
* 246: 48.88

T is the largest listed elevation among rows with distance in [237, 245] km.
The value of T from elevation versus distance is 46.18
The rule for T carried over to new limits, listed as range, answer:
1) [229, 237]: 27.85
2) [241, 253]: 52.45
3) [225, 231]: 23.88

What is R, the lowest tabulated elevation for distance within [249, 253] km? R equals 51.82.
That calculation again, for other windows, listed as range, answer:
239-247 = 36.61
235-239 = 27.85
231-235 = 27.46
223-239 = 22.82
